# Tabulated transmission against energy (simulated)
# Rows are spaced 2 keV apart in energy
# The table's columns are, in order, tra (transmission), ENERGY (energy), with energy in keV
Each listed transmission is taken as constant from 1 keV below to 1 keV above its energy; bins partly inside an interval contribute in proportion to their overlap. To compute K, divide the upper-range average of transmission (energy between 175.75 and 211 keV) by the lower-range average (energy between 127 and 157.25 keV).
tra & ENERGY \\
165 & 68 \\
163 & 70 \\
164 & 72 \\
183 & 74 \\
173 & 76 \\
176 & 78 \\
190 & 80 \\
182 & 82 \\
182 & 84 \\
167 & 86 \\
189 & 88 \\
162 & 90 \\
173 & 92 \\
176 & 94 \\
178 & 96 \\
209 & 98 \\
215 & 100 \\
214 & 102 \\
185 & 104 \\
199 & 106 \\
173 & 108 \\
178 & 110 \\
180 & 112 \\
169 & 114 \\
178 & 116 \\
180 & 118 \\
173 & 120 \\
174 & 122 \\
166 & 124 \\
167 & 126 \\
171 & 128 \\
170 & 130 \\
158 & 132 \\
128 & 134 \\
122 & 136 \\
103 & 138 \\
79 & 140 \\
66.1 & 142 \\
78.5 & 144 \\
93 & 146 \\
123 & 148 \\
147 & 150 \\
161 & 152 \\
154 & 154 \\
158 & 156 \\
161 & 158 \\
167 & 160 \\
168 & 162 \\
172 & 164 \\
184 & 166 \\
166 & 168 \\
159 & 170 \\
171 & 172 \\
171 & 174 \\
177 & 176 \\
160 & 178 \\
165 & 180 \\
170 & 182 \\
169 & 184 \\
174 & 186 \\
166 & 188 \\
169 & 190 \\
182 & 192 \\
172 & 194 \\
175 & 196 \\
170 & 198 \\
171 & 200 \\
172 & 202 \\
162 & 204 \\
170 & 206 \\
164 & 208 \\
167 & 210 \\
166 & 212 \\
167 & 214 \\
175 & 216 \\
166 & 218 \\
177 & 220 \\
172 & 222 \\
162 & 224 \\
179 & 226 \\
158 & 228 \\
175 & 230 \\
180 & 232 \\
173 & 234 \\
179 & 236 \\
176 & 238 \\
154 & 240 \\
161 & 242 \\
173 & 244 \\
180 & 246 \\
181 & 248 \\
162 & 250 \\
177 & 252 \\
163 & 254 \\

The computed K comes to 1.33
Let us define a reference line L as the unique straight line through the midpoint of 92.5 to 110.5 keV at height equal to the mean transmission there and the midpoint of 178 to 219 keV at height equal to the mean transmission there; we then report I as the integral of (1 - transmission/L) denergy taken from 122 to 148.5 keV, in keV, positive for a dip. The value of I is 8.27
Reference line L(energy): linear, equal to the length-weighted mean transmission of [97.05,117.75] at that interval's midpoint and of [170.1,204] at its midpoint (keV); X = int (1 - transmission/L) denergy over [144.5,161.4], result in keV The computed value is 3.25 keV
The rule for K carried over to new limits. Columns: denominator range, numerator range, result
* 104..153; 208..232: 1.15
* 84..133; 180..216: 0.95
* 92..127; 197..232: 0.93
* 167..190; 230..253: 1.03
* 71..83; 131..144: 0.60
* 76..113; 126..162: 0.72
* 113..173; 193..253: 1.15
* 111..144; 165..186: 1.15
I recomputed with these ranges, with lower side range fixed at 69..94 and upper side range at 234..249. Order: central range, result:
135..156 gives 7.14 keV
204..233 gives 0.50 keV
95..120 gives -1.82 keV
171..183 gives 0.30 keV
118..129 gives 0.21 keV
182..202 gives 0.14 keV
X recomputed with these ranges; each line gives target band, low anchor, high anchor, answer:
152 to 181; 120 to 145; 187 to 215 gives -2.90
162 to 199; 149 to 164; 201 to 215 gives -1.65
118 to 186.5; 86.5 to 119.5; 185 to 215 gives 9.98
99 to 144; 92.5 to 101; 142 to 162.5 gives 2.79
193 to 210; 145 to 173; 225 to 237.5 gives -0.28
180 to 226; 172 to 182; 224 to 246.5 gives -0.07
